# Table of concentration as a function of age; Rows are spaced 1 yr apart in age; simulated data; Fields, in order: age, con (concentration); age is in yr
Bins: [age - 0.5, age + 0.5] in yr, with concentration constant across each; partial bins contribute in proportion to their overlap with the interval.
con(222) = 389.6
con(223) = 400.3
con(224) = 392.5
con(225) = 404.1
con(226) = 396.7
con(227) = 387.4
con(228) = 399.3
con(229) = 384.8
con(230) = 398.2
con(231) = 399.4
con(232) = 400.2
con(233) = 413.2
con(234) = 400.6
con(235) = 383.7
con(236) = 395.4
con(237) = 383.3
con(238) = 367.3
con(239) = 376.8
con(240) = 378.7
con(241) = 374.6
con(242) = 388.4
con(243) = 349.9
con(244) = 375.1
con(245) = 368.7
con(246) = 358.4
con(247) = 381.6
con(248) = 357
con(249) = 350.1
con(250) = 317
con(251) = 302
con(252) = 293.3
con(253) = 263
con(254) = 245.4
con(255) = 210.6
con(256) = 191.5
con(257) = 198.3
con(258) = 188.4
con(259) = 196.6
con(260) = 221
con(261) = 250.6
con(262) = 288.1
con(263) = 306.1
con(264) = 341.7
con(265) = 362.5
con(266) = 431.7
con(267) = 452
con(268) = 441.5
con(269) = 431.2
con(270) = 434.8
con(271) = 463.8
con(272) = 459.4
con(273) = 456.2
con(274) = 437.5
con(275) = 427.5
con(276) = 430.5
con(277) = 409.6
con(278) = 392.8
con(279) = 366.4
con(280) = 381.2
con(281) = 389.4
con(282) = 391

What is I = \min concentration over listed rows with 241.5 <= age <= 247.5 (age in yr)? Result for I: 349.9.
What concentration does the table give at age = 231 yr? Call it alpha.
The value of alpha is 399.4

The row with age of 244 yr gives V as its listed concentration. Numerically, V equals 375.1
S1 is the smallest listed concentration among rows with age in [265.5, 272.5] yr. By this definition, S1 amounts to 431.2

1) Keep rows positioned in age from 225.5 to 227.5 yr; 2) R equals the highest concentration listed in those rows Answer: 396.7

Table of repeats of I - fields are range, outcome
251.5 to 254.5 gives 245.4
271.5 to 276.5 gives 427.5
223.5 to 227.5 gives 387.4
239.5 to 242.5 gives 374.6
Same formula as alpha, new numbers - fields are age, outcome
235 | 383.7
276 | 430.5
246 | 358.4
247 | 381.6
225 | 404.1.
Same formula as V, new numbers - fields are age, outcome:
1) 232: 400.2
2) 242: 388.4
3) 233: 413.2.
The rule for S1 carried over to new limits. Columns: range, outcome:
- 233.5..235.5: 383.7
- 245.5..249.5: 350.1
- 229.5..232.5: 398.2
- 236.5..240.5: 367.3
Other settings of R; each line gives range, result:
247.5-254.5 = 357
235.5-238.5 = 395.4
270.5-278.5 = 463.8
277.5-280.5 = 392.8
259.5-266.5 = 431.7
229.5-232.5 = 400.2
